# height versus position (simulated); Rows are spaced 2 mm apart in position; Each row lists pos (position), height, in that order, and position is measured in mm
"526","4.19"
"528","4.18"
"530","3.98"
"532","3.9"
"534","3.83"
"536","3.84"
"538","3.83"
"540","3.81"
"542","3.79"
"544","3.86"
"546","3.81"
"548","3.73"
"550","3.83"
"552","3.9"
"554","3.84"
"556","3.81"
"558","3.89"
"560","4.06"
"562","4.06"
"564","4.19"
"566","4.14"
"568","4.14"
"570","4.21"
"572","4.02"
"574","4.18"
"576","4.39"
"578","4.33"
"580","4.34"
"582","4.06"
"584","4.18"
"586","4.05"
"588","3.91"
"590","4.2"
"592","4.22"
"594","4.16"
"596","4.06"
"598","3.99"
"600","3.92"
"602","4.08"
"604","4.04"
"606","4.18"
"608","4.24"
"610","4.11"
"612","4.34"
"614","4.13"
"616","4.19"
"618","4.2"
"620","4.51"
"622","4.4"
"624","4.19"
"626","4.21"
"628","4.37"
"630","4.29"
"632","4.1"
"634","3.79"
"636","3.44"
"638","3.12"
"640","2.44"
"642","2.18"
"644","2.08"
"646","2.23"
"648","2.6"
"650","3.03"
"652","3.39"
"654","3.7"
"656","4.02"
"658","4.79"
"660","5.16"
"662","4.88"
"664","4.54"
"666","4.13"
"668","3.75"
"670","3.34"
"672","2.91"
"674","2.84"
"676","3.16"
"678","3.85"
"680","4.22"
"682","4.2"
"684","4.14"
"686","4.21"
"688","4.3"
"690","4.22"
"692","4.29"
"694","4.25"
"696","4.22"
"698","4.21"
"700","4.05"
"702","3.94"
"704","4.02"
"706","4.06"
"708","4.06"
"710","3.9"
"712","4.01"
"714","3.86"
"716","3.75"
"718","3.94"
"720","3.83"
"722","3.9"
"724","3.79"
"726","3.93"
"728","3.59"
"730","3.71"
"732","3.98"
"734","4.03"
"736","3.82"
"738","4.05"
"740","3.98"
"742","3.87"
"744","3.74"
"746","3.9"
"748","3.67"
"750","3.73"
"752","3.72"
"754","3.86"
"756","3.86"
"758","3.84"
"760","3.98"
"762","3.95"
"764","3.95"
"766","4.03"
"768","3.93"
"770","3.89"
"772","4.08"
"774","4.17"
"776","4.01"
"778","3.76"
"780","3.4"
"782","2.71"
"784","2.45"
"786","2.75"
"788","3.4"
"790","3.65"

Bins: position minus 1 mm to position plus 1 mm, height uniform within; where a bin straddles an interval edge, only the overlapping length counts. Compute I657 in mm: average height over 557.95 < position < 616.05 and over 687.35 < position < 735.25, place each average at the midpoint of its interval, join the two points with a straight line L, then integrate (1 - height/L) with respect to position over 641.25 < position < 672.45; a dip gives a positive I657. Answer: 3.7 mm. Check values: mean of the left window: 4.14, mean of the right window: 3.99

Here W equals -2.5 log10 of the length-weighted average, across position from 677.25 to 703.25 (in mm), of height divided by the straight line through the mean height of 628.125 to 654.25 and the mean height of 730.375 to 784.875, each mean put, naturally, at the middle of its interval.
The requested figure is -0.22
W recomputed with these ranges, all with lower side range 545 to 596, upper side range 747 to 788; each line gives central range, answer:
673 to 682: 0.08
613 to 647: 0.09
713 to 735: -0.02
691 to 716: -0.07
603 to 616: -0.05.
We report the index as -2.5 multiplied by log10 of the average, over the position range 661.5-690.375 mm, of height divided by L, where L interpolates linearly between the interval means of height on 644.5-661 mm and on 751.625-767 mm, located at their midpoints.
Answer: -0.07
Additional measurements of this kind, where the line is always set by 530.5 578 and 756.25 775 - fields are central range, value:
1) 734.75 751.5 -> 0.04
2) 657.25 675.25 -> -0.01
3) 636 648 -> 0.50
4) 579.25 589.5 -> -0.04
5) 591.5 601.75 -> -0.03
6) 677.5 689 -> -0.05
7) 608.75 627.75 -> -0.08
